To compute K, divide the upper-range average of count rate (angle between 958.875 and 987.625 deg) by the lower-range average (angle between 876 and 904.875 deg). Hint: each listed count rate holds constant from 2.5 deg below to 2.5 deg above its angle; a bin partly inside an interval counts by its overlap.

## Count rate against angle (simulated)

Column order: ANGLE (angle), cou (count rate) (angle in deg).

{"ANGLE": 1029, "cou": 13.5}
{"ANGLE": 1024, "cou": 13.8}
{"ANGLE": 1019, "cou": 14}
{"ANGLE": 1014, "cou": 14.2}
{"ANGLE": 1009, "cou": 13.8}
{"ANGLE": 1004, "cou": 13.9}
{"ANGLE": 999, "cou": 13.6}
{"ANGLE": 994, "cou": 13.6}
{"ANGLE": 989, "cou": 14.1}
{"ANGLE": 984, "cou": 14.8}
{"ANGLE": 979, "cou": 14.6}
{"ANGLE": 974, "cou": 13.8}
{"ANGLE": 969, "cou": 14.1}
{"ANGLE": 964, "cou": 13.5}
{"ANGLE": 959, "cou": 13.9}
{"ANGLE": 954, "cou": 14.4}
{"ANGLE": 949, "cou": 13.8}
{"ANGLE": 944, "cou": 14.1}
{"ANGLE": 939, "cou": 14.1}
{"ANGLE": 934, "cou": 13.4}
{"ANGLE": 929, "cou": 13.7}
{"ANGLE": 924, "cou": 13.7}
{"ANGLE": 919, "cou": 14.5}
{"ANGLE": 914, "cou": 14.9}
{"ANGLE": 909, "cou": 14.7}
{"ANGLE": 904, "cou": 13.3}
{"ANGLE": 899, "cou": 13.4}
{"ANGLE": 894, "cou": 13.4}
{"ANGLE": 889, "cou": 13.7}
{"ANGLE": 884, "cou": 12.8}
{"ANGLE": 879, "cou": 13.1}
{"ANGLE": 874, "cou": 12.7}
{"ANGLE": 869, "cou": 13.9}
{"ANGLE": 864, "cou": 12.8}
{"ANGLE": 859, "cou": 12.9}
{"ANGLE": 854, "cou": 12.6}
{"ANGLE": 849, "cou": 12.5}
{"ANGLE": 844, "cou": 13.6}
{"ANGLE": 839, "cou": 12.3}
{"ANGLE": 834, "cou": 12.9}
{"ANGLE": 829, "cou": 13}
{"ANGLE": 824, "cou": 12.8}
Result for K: 1.06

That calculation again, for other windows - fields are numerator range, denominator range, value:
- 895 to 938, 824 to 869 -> 1.08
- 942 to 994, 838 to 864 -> 1.10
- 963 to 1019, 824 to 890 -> 1.08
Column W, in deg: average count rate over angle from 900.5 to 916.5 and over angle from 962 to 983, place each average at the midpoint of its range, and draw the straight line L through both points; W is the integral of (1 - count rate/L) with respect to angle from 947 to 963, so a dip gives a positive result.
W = 0.14 deg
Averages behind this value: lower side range 14.2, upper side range 14.1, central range 14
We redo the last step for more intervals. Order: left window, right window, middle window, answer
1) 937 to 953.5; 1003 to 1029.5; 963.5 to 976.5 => 0.1 deg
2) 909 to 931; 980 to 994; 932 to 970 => 1.0 deg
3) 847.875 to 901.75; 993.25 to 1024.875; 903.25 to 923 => -1.6 deg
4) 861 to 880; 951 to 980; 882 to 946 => -1.4 deg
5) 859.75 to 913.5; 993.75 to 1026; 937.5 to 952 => -0.4 deg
